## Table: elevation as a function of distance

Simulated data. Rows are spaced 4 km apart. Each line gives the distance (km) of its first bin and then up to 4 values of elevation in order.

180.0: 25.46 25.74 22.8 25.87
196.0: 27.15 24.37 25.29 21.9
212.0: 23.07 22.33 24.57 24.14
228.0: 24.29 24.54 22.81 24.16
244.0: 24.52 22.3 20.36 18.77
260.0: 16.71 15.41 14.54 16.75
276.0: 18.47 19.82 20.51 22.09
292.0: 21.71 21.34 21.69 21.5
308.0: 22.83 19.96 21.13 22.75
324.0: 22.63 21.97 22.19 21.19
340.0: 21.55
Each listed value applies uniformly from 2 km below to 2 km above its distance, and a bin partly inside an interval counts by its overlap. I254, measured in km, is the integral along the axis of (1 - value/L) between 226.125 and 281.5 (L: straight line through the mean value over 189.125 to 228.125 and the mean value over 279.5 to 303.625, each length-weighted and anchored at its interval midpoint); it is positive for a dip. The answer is 6.03 km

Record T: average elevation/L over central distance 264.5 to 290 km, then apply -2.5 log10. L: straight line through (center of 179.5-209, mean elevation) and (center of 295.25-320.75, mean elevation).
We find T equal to 0.21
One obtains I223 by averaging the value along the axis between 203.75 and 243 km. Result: 23.7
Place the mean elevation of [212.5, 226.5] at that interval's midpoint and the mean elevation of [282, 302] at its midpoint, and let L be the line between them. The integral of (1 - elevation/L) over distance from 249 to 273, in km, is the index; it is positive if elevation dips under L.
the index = 5.5 km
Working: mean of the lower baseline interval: 23.6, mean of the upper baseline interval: 21.5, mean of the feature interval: 17.3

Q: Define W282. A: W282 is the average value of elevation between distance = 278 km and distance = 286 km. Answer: 20.2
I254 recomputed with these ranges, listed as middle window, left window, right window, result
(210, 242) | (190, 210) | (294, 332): 0.59 km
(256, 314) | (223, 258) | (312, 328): 7.23 km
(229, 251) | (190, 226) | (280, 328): -0.14 km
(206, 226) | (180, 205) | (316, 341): 1.18 km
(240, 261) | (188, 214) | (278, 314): 1.63 km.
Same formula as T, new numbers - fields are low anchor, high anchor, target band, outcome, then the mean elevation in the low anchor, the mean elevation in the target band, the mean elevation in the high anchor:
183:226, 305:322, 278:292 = 0.07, 24.3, 20.9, 21.7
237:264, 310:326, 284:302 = -0.01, 20.8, 21.6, 21.6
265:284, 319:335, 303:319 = -0.03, 17.6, 21.4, 22.3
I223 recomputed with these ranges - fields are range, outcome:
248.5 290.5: 18.5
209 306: 21.1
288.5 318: 21.5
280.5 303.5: 21.4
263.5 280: 16.8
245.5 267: 18.7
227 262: 22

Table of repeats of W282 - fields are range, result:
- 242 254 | 22.4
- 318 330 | 22.4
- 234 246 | 23.8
